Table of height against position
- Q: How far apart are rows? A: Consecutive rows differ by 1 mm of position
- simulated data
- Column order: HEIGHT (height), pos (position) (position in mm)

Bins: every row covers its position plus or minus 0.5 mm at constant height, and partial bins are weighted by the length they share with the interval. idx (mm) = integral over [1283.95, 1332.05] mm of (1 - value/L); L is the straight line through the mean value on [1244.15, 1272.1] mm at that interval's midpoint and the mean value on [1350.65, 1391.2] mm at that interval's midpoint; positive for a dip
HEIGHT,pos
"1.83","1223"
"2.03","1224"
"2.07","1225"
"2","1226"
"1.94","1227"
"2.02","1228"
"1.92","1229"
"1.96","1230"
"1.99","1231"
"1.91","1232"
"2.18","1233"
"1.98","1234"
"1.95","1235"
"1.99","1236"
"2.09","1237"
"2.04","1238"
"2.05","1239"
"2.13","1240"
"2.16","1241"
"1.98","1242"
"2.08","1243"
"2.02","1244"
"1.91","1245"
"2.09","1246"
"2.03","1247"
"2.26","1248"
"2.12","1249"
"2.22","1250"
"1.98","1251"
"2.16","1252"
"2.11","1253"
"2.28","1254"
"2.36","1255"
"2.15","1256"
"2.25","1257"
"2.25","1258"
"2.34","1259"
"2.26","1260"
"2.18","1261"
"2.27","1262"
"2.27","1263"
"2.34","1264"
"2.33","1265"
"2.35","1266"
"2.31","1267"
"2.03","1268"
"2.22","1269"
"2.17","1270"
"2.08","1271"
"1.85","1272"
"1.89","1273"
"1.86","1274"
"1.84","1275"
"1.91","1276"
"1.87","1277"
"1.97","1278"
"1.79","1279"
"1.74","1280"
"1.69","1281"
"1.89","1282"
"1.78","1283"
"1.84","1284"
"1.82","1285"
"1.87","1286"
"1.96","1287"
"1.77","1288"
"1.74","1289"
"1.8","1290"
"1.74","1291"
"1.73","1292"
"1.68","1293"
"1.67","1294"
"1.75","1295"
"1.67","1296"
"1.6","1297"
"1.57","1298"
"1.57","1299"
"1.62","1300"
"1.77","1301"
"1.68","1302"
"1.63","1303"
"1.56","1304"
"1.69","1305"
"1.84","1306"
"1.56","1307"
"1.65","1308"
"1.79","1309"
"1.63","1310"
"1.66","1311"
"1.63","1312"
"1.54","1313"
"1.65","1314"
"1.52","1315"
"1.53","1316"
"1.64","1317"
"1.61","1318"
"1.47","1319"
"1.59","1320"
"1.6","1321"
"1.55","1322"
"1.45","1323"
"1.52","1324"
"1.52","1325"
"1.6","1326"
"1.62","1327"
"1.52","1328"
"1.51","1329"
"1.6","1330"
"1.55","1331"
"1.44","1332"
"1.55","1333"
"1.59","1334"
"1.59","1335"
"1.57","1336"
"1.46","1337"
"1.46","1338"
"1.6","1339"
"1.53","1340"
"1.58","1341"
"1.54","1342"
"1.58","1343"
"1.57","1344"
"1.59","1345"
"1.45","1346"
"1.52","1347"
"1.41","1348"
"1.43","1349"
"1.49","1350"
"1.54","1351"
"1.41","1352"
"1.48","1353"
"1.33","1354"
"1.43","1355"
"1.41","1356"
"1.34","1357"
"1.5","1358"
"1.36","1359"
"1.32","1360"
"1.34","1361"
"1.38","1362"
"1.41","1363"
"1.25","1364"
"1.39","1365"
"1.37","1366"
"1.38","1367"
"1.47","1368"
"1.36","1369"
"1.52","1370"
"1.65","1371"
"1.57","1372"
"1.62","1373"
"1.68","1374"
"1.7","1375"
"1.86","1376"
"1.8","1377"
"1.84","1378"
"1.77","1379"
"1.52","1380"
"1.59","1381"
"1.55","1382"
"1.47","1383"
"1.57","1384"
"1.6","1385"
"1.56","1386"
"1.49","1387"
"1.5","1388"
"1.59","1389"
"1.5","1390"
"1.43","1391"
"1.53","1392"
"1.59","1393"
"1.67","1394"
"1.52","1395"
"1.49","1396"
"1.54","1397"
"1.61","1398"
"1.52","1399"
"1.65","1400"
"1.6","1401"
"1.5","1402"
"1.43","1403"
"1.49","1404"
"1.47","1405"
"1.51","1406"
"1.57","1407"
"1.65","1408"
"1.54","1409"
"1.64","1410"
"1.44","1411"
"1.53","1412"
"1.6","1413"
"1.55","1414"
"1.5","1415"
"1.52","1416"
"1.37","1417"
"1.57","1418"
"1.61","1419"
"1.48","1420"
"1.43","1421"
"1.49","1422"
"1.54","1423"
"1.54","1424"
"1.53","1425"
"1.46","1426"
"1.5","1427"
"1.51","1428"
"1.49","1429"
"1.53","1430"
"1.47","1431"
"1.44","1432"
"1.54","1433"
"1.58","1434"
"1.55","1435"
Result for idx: 6.2 mm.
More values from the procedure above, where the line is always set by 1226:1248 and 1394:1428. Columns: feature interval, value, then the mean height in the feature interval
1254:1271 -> -2.6 mm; 2.25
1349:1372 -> 3.5 mm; 1.42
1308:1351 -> 5.0 mm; 1.55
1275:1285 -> 0.4 mm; 1.83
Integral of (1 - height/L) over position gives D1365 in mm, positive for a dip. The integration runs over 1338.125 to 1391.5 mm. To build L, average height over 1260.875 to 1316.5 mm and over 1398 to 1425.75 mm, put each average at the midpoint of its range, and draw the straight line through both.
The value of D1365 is 4.2 mm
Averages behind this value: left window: 1.83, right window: 1.53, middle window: 1.51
